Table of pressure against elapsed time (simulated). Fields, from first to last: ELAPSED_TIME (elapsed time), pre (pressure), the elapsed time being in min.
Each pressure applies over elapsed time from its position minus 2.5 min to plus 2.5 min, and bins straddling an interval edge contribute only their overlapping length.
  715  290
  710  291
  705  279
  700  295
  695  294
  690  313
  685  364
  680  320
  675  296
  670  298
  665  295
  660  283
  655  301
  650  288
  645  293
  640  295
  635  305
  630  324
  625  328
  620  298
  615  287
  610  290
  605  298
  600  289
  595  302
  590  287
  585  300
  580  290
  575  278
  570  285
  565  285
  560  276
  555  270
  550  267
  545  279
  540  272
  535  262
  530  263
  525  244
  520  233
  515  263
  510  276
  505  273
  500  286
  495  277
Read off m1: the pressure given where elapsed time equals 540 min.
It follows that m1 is 272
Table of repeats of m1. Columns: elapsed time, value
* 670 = 298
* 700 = 295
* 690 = 313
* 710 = 291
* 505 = 273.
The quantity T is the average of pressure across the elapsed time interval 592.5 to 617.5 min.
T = 293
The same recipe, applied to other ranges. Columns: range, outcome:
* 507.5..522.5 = 257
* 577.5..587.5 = 295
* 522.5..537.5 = 256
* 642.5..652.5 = 290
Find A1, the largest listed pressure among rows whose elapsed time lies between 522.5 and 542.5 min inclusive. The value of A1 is 272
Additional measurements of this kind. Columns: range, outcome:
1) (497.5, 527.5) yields 286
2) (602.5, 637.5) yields 328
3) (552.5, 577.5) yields 285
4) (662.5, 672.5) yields 298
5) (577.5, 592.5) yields 300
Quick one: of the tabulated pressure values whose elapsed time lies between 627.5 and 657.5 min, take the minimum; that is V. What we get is 288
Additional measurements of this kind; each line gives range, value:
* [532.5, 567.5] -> 262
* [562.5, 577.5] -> 278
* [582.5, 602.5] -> 287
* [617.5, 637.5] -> 298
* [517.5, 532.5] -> 233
